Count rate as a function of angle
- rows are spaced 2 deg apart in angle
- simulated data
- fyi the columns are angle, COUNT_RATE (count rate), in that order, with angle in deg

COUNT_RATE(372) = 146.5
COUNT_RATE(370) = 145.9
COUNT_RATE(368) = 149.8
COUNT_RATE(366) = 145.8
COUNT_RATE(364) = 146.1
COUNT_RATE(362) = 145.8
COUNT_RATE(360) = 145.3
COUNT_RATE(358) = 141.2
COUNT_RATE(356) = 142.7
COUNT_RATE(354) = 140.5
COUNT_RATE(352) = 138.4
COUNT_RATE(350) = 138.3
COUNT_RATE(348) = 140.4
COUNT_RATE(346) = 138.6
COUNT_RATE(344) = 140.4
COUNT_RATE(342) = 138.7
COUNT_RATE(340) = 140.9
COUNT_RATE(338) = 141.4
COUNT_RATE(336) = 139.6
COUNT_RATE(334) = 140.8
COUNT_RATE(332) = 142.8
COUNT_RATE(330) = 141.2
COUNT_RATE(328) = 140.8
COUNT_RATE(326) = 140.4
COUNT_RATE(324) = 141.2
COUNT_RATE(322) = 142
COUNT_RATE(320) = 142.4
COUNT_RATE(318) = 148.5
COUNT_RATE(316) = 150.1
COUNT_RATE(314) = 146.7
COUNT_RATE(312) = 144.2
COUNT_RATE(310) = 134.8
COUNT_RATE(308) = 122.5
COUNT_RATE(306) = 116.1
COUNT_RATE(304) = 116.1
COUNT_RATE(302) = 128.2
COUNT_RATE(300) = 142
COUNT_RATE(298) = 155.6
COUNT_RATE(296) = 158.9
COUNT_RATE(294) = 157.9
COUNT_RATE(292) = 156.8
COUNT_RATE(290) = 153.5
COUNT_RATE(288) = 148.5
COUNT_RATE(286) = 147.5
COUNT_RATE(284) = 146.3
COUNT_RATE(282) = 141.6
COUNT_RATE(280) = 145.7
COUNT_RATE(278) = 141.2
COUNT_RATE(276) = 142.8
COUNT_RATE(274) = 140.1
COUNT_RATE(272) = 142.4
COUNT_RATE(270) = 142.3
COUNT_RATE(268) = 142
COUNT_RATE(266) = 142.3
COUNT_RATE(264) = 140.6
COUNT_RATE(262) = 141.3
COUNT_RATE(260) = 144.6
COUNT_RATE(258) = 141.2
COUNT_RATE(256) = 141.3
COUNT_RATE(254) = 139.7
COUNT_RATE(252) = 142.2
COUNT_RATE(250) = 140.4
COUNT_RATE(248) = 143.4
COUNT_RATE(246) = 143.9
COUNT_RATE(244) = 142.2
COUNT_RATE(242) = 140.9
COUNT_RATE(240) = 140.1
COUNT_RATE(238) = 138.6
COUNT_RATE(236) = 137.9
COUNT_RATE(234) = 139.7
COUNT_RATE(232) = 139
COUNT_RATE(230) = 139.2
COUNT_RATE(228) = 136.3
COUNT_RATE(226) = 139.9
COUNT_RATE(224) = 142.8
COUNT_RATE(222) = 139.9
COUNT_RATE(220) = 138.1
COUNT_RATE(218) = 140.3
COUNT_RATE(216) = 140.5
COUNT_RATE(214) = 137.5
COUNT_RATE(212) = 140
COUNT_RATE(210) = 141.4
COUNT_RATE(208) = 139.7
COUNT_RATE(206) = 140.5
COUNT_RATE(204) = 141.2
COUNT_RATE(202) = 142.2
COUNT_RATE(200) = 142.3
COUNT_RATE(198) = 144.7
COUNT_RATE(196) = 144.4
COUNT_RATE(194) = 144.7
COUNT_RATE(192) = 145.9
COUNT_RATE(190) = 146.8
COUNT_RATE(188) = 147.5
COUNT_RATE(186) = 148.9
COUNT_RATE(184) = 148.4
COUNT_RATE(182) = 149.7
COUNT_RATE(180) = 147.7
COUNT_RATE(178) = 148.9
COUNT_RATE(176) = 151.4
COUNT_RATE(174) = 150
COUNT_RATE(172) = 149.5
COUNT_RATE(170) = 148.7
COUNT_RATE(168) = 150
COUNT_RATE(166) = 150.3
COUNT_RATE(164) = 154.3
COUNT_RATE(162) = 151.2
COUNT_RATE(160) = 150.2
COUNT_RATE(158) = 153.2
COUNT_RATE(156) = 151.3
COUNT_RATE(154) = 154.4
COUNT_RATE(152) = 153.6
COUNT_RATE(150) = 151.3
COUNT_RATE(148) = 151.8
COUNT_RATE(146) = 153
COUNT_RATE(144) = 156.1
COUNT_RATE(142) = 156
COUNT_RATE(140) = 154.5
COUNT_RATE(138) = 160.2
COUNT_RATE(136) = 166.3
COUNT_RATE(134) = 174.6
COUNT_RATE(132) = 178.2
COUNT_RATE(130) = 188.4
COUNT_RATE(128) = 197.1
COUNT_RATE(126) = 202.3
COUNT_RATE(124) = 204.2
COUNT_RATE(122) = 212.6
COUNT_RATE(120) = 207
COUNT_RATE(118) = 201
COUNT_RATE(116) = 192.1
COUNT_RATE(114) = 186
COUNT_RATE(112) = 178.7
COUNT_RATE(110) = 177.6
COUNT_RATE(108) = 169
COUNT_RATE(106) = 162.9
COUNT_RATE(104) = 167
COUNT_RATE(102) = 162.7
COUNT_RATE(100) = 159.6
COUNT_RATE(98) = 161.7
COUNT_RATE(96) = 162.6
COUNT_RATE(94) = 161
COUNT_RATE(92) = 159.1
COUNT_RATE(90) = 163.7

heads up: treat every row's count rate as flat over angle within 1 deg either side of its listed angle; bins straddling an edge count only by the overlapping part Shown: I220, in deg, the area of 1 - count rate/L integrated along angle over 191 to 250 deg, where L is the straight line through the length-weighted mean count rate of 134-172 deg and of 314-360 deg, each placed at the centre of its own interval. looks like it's 3.40 deg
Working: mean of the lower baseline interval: 154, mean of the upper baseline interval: 142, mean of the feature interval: 141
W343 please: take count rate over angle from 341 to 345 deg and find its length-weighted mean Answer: 140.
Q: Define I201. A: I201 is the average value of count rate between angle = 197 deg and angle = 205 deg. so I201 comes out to 143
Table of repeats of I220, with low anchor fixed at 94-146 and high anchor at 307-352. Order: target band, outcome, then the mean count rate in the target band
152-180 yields 2.96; 151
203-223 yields 2.59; 140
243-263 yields 1.54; 142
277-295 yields -0.08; 149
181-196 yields 1.61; 147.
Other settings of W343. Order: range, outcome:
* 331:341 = 141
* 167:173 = 149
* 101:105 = 165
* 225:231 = 138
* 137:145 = 157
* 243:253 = 142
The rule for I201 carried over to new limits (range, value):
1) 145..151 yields 152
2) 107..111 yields 173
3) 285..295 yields 153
